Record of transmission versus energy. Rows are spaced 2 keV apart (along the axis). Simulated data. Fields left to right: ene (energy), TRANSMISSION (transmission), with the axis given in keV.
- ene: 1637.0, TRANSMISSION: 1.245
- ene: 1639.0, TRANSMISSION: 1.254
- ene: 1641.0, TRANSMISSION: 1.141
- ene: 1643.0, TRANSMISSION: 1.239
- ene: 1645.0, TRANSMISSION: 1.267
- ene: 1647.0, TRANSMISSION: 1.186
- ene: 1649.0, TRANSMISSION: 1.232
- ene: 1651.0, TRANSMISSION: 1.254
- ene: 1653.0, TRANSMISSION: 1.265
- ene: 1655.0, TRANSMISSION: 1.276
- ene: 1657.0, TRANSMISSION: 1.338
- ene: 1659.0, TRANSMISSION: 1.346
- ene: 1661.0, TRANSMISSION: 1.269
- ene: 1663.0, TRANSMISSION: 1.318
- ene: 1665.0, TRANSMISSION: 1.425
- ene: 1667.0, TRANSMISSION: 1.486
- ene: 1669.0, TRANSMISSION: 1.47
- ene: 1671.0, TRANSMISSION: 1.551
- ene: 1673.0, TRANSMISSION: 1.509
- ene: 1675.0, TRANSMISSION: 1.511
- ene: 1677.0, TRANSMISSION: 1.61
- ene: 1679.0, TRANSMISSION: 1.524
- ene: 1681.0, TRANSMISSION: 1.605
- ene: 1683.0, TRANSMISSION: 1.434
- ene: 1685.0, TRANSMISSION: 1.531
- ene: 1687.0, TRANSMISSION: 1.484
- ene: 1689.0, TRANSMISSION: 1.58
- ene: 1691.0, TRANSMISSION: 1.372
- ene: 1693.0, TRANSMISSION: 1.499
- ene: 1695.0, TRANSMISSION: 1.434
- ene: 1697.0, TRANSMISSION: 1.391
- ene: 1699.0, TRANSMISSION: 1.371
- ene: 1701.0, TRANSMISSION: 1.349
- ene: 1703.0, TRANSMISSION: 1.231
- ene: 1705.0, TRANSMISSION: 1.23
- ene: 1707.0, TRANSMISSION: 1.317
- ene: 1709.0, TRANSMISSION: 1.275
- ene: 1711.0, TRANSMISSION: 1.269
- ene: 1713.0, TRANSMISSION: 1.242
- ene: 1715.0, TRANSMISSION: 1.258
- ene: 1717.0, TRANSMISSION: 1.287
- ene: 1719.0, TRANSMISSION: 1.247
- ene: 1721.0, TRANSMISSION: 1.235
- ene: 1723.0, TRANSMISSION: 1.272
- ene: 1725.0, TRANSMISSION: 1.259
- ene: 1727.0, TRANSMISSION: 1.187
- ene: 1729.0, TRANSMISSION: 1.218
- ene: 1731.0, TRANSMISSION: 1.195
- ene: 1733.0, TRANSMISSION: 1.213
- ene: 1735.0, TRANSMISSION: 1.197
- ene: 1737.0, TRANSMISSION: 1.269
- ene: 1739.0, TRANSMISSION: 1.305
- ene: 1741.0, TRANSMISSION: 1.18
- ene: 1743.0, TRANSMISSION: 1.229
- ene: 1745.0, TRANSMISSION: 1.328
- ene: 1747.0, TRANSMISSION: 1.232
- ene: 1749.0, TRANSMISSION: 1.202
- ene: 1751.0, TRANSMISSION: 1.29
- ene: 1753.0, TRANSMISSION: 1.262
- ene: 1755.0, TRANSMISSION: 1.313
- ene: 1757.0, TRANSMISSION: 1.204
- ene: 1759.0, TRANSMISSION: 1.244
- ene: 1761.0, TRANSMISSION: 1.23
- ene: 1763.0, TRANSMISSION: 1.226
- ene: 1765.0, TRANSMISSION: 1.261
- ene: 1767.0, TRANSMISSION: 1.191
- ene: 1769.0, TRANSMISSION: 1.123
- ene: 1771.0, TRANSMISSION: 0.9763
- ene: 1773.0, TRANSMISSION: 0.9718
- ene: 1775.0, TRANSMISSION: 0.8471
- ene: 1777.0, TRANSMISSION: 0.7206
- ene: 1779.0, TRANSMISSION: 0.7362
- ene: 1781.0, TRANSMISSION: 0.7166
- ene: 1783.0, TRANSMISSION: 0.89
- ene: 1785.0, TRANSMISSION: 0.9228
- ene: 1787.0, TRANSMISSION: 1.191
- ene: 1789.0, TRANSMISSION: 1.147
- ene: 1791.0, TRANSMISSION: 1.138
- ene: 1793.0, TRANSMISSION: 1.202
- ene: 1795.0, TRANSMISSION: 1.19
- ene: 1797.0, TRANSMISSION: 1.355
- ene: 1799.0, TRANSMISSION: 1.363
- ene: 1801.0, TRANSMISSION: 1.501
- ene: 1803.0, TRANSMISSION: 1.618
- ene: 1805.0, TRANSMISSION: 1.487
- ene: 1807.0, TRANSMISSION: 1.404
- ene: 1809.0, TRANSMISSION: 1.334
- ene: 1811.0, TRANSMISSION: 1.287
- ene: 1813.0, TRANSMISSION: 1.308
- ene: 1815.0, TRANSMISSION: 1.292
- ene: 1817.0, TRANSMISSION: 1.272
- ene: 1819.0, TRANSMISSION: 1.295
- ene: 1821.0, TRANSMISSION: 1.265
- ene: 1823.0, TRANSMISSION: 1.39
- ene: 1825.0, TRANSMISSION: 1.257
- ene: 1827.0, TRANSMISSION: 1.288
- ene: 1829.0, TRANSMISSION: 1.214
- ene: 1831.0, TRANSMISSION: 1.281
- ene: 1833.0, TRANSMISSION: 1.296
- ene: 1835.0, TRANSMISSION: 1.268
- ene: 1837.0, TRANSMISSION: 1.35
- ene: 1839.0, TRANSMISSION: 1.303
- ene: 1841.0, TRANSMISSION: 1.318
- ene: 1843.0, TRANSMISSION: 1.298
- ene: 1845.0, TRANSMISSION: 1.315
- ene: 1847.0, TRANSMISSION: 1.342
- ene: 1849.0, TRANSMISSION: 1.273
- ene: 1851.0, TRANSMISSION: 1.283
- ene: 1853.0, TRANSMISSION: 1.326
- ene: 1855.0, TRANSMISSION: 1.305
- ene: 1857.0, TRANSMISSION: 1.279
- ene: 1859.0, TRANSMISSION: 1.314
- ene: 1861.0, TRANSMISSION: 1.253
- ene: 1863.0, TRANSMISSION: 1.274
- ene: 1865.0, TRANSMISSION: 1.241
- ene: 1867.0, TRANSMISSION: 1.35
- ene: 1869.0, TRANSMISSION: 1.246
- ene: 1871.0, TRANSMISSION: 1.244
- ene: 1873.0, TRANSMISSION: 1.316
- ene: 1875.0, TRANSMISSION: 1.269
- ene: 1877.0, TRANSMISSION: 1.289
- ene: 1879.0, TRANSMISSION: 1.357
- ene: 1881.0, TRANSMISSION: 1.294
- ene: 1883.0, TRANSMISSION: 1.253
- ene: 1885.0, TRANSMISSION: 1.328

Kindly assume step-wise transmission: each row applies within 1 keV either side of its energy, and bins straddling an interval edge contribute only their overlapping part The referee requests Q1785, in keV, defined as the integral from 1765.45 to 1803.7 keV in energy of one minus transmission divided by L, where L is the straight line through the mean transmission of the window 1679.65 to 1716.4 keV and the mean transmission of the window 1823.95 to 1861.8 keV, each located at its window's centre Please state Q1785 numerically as 6.8 keV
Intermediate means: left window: 1.38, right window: 1.29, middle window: 1.09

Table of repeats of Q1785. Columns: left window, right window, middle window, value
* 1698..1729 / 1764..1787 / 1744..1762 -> -3.21 keV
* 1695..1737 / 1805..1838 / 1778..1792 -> 3.57 keV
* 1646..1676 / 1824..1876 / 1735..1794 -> 8.88 keV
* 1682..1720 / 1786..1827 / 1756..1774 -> 2.34 keV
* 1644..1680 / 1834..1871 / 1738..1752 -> 0.94 keV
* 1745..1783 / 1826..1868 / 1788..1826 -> -3.87 keV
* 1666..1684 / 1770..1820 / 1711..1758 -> 3.48 keV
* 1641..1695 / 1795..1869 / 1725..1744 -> 2.02 keV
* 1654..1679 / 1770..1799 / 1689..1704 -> -0.76 keV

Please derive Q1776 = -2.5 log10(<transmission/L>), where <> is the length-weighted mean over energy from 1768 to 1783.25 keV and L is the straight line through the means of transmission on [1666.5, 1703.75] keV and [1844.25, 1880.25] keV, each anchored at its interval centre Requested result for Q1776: 0.50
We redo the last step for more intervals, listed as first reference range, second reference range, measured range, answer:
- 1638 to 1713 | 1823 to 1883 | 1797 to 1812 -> -0.09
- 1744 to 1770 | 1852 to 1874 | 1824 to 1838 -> -0.01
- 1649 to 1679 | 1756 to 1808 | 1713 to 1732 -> 0.03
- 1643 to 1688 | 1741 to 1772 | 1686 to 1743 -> 0.01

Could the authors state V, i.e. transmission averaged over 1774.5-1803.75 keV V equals 1.1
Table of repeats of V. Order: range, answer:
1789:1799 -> 1.23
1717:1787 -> 1.15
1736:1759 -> 1.26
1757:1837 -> 1.2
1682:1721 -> 1.35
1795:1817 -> 1.38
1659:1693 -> 1.48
